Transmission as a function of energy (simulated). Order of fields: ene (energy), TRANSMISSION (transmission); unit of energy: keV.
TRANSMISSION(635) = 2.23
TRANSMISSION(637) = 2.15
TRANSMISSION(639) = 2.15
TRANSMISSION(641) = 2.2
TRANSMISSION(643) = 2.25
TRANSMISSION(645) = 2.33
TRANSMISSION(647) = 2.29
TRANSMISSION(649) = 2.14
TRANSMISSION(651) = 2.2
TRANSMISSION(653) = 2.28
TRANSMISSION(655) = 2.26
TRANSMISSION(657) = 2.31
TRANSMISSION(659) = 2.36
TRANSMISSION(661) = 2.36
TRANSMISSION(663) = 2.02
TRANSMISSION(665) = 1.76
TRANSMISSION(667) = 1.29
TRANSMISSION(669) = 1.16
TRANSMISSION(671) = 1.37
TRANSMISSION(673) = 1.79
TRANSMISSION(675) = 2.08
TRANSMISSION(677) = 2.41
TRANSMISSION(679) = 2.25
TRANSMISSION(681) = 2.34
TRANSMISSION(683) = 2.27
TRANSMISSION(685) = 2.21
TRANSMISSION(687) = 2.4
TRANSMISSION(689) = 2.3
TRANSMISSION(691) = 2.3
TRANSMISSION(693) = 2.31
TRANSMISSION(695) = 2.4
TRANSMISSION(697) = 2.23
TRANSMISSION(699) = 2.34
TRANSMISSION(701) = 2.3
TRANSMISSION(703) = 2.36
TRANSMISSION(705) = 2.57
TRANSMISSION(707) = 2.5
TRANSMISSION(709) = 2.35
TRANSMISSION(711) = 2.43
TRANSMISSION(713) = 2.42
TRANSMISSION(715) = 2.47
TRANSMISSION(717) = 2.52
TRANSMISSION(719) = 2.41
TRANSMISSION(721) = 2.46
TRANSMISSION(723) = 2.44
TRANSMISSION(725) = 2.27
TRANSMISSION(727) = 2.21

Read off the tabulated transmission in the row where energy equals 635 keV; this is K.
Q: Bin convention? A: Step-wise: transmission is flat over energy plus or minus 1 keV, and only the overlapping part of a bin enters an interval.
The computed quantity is 2.23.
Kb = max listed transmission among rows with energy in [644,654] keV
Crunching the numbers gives 2.33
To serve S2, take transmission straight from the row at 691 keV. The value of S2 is 2.3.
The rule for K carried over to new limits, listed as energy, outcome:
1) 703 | 2.36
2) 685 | 2.21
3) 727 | 2.21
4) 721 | 2.46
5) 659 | 2.36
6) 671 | 1.37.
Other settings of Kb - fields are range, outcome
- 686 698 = 2.4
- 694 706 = 2.57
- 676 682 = 2.41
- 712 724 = 2.52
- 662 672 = 2.02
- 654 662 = 2.36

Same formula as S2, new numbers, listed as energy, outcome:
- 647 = 2.29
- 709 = 2.35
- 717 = 2.52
